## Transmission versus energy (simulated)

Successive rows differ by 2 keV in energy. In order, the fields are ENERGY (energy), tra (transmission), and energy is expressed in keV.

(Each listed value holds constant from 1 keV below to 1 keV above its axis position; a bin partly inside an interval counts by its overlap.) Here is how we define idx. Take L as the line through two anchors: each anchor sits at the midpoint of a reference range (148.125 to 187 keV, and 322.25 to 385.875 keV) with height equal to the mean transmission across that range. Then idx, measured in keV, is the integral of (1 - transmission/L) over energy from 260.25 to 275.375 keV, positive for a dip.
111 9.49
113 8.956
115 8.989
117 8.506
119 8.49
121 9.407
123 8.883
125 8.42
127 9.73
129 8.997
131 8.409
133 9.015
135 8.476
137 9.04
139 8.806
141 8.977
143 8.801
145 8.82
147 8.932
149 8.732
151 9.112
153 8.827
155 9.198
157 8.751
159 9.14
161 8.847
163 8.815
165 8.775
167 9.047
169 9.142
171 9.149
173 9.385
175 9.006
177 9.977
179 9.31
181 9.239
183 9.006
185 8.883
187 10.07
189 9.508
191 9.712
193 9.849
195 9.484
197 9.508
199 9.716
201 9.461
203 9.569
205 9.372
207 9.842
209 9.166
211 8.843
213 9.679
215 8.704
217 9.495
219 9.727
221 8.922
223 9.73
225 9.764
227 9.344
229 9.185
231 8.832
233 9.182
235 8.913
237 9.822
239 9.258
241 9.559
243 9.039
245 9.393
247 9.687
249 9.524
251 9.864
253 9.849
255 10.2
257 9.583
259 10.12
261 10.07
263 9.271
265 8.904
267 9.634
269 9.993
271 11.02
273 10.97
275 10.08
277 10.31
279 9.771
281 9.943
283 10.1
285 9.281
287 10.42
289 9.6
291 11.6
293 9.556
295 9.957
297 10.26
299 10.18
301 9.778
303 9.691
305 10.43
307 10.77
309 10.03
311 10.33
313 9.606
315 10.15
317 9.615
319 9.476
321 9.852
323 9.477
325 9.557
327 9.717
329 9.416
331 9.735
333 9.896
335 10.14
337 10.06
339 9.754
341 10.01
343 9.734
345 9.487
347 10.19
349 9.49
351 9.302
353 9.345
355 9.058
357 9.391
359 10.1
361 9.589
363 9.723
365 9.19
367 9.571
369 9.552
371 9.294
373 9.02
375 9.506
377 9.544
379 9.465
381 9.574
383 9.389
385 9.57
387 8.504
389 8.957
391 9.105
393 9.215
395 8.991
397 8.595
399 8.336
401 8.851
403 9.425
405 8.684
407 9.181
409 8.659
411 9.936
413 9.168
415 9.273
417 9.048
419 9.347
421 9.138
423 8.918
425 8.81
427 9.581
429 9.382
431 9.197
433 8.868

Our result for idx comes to -1.01 keV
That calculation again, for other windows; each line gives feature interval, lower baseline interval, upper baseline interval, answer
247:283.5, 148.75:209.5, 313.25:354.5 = -1.6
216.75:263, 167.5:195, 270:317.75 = 1.3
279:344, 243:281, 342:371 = -1.6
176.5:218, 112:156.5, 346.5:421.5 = -2.1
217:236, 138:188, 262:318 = 0.5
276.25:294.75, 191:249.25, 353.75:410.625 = -1.4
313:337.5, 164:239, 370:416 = -1.4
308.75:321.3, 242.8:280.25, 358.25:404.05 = -0.3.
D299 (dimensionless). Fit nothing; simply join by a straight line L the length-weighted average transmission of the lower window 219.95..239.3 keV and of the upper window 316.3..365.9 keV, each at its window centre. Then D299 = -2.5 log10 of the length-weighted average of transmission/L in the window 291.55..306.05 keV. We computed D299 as -0.06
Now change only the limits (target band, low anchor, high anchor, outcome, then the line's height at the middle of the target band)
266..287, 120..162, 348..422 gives -0.12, 9.1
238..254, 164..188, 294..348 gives 0.00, 9.56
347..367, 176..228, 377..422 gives -0.04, 9.19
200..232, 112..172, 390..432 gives -0.05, 8.96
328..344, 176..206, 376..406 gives -0.07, 9.2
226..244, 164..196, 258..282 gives 0.06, 9.75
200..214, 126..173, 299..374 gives -0.03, 9.18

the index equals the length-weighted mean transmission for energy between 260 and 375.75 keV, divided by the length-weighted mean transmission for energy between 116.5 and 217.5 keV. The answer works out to 1.1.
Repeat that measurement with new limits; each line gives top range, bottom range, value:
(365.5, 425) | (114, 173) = 1.03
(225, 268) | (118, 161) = 1.07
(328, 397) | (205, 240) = 1.02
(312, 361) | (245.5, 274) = 0.98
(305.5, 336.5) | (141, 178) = 1.09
